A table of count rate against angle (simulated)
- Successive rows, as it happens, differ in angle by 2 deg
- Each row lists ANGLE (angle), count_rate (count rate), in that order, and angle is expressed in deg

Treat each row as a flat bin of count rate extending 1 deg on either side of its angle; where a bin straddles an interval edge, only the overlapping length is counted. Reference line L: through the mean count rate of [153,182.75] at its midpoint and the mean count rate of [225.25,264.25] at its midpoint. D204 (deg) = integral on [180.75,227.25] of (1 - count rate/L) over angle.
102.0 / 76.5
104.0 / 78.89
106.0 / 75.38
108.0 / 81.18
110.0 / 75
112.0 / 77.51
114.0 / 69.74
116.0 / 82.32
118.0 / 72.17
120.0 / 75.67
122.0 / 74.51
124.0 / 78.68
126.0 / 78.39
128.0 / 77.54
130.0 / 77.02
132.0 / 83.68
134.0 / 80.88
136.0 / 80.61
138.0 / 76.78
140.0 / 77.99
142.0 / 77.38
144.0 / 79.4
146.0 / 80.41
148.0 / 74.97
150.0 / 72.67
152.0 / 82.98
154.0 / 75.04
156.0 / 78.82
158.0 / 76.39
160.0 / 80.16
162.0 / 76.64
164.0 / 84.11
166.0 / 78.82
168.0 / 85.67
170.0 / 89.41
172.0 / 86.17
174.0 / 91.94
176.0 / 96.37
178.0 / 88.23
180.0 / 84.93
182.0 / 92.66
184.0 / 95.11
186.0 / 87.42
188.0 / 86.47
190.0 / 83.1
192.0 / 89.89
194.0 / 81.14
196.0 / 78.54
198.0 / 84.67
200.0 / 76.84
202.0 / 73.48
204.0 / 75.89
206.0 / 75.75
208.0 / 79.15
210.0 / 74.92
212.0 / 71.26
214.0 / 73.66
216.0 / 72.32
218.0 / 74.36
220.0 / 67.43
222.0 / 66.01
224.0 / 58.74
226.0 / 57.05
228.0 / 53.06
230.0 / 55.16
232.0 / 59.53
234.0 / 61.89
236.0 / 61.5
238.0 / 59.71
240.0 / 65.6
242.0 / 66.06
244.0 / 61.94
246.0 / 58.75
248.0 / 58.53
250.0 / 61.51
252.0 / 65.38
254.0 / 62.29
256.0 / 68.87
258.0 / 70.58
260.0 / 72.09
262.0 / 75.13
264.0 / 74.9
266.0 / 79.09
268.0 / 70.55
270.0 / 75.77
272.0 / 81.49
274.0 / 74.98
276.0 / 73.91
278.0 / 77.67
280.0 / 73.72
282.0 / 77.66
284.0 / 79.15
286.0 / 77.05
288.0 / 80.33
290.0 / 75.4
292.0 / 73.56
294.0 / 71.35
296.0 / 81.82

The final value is -1.5 deg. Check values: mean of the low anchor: 84.3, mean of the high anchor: 63.3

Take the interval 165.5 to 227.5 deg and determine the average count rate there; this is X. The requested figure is 79.7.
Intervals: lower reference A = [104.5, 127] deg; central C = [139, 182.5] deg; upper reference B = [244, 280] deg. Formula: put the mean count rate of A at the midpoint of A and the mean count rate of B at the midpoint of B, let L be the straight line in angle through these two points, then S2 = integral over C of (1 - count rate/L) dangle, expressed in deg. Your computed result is -4.4 deg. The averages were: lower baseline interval 76.5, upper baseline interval 70.5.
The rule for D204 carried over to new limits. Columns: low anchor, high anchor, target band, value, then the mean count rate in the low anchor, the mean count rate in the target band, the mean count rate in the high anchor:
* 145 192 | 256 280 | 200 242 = 6.5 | 84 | 67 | 74.8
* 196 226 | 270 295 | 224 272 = 6.1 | 72.8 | 65.2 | 76.3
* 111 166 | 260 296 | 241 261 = 3.1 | 77.9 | 64.6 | 76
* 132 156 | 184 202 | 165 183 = -1.5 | 78.4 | 88.2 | 83.6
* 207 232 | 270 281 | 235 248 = 1.6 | 66.6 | 62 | 76.3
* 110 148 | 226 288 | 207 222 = -0.3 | 77.7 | 72.8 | 68.5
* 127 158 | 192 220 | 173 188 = -2.6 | 78.3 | 90.7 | 76.5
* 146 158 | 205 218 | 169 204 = -4.8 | 77.1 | 86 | 74.5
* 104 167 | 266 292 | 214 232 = 3.2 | 77.9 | 63.4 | 76.5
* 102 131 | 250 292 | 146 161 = -0.3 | 76.7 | 77.5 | 74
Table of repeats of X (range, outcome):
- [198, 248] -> 66.9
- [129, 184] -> 82.1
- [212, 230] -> 65.1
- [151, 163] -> 78.3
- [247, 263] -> 66.8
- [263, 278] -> 75.9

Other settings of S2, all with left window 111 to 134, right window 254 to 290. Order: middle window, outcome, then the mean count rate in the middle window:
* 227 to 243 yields 3.24 deg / 60.3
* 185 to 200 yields -1.52 deg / 84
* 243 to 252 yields 1.75 deg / 60.8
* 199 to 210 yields -0.01 deg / 76.1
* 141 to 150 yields -0.07 deg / 77.4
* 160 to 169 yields -0.54 deg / 81.2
